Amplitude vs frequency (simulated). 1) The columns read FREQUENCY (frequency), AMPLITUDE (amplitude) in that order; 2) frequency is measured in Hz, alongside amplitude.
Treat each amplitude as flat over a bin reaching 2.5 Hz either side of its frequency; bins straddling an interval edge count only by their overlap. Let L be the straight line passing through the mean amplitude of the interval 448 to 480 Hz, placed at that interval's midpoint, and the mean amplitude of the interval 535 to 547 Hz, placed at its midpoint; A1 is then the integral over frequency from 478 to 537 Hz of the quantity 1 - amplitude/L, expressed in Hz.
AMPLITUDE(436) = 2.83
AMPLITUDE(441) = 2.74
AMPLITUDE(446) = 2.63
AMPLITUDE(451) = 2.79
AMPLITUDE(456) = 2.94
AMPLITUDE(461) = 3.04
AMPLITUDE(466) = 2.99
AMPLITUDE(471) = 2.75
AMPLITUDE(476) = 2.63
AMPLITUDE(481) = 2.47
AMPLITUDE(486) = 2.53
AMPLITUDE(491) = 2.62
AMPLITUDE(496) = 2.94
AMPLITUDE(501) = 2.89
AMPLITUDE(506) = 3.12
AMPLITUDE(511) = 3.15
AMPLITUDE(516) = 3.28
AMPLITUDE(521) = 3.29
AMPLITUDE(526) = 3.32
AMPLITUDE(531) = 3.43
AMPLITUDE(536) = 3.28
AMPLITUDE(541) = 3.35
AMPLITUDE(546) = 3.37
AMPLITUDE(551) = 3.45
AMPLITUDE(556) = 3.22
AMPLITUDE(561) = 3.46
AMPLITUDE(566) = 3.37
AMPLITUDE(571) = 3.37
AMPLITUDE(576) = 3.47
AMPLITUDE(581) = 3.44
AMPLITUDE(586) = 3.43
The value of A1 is 2.0 Hz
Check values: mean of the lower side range 2.83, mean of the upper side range 3.34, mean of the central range 3.02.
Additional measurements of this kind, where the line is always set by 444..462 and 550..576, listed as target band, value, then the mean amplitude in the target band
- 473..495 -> 2.94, 2.59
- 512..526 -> -0.50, 3.28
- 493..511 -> 0.50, 3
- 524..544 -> -0.68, 3.35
